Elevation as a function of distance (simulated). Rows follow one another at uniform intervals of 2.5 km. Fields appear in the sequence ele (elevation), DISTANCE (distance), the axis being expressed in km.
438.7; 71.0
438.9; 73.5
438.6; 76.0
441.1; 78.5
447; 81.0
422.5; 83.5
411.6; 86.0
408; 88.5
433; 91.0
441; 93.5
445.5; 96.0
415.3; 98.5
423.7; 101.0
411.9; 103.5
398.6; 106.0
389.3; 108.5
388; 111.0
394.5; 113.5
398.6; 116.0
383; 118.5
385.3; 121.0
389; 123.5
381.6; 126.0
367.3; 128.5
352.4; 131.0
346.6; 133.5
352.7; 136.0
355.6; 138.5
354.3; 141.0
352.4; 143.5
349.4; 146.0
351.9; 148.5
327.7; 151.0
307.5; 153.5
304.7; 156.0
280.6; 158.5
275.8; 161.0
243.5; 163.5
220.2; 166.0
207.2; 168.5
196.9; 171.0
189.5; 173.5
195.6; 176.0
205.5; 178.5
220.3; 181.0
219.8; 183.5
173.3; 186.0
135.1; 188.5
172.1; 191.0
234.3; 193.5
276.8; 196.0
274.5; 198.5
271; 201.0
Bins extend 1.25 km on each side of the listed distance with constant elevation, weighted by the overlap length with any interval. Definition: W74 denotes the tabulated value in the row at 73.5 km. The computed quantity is 438.9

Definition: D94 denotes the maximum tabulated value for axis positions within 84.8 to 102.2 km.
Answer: 445.5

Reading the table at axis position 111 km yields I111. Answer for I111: 388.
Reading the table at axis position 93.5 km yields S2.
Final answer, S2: 441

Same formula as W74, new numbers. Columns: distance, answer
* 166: 220.2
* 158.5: 280.6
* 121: 385.3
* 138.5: 355.6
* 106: 398.6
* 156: 304.7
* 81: 447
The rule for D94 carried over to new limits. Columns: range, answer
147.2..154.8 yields 351.9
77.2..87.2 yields 447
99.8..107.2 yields 423.7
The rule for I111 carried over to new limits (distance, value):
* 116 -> 398.6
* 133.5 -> 346.6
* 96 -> 445.5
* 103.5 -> 411.9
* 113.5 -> 394.5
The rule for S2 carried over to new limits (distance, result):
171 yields 196.9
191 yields 172.1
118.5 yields 383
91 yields 433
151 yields 327.7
